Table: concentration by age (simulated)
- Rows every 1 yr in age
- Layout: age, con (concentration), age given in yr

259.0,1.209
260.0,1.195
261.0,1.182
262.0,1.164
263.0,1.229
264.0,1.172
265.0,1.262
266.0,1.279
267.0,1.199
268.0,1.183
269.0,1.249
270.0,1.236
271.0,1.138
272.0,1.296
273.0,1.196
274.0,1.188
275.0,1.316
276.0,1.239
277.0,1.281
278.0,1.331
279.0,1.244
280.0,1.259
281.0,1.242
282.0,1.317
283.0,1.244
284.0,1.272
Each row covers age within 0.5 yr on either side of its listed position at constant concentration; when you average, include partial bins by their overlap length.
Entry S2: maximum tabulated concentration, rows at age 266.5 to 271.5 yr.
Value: 1.249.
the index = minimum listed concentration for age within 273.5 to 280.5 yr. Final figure 1.188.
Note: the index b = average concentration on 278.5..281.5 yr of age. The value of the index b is 1.25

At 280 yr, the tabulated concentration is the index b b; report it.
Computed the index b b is 1.259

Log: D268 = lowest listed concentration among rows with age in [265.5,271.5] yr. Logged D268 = 1.138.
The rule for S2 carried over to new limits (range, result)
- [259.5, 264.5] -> 1.229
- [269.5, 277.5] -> 1.316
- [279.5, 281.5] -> 1.259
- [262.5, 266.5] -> 1.279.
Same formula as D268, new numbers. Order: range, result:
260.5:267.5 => 1.164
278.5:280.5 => 1.244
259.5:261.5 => 1.182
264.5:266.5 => 1.262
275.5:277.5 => 1.239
